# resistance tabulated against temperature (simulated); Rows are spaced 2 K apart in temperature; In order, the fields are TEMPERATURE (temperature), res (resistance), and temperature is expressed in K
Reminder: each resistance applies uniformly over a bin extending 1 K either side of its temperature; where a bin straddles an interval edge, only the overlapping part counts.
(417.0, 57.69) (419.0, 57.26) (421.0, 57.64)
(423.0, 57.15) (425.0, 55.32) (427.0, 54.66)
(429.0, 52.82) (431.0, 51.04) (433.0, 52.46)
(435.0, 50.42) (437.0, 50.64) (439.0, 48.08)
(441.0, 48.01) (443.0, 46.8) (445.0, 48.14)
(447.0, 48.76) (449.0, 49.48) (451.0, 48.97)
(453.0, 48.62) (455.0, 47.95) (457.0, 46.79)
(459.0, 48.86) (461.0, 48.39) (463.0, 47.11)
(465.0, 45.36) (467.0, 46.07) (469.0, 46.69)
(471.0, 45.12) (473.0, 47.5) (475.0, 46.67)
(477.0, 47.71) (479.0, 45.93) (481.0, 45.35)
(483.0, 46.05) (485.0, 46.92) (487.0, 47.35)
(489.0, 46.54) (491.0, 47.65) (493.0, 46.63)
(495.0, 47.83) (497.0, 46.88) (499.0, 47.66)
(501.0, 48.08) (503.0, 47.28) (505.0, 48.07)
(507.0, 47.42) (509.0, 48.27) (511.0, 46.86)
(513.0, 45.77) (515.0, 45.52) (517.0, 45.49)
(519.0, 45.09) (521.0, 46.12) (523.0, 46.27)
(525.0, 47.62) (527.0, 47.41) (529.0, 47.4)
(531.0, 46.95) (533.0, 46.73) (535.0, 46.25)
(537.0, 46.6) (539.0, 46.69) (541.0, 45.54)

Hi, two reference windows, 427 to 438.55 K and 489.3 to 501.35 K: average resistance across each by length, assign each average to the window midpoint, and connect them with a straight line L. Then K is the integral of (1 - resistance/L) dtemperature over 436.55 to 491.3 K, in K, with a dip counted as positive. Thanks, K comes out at 2.33 K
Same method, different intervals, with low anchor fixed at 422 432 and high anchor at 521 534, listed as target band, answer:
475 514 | 1.8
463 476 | 1.2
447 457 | 0.7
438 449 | 1.0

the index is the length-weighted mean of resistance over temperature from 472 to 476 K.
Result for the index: 47.1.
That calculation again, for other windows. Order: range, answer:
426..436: 52.3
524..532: 47.3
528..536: 46.8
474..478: 47.2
